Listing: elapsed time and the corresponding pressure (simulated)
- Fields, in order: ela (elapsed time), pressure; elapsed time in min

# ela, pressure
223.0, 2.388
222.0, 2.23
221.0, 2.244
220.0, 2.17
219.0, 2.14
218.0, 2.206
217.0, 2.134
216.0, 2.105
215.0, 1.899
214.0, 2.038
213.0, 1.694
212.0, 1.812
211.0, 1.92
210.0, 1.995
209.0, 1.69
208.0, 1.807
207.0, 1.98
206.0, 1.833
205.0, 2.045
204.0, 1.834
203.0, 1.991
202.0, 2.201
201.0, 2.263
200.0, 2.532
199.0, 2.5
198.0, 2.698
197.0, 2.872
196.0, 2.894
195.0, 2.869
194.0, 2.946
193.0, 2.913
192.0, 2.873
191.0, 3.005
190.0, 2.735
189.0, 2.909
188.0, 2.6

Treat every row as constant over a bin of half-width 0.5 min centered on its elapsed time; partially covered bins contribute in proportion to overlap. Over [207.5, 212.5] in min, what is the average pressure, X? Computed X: 1.84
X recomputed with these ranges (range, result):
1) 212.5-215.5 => 1.88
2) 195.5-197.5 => 2.88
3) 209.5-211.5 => 1.96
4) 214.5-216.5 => 2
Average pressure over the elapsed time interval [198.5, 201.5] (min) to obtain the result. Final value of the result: 2.43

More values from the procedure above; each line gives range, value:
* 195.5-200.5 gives 2.7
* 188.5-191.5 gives 2.88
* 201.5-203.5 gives 2.1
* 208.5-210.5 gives 1.84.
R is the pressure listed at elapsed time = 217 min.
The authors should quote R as 2.134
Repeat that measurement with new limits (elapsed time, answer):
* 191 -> 3.005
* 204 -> 1.834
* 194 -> 2.946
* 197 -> 2.872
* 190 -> 2.735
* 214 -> 2.038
